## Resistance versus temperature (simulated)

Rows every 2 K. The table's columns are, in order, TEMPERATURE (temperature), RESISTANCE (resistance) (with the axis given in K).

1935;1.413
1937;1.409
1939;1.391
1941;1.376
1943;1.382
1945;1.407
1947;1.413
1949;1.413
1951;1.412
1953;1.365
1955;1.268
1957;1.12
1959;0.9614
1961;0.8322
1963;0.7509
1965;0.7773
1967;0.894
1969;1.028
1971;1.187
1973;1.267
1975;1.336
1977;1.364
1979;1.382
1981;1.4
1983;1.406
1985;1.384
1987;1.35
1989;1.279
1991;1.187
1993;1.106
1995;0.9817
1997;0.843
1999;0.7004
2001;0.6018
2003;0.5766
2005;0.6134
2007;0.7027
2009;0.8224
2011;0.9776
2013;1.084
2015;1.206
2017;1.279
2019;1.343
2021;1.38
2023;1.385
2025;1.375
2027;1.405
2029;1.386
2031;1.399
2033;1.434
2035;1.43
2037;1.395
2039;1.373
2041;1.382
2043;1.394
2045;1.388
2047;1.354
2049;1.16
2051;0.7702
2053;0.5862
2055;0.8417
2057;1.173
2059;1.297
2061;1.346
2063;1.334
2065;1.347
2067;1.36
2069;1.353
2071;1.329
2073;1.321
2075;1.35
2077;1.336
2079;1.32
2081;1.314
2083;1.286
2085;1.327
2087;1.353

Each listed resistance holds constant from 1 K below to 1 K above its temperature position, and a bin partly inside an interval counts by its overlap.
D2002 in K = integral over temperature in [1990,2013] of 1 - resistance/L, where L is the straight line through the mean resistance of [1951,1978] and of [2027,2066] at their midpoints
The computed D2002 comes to 6.5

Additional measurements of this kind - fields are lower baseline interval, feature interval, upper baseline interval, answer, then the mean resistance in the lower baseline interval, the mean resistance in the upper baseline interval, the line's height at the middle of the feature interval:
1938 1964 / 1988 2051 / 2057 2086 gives 6.6 K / 1.24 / 1.32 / 1.29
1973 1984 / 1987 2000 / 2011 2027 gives 2.9 K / 1.37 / 1.28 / 1.34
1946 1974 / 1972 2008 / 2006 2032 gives 2.5 K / 1.12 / 1.21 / 1.17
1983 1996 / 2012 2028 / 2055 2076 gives -0.6 K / 1.23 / 1.3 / 1.26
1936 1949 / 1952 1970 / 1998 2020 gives 3.8 K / 1.4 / 0.901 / 1.26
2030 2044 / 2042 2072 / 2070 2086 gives 3.5 K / 1.4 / 1.32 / 1.36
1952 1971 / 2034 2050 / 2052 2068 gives -3.2 K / 1.01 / 1.16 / 1.13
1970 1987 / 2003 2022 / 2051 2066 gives 3.3 K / 1.34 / 1.11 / 1.24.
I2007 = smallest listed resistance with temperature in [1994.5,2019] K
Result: 0.5766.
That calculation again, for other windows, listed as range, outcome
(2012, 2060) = 0.5862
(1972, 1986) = 1.267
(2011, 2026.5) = 0.9776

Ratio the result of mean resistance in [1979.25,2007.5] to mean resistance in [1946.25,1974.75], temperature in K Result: 0.91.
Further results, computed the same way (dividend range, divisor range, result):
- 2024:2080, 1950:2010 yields 1.21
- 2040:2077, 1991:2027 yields 1.21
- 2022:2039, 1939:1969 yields 1.19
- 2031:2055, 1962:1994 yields 1.03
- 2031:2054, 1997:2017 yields 1.50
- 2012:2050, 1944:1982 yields 1.13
